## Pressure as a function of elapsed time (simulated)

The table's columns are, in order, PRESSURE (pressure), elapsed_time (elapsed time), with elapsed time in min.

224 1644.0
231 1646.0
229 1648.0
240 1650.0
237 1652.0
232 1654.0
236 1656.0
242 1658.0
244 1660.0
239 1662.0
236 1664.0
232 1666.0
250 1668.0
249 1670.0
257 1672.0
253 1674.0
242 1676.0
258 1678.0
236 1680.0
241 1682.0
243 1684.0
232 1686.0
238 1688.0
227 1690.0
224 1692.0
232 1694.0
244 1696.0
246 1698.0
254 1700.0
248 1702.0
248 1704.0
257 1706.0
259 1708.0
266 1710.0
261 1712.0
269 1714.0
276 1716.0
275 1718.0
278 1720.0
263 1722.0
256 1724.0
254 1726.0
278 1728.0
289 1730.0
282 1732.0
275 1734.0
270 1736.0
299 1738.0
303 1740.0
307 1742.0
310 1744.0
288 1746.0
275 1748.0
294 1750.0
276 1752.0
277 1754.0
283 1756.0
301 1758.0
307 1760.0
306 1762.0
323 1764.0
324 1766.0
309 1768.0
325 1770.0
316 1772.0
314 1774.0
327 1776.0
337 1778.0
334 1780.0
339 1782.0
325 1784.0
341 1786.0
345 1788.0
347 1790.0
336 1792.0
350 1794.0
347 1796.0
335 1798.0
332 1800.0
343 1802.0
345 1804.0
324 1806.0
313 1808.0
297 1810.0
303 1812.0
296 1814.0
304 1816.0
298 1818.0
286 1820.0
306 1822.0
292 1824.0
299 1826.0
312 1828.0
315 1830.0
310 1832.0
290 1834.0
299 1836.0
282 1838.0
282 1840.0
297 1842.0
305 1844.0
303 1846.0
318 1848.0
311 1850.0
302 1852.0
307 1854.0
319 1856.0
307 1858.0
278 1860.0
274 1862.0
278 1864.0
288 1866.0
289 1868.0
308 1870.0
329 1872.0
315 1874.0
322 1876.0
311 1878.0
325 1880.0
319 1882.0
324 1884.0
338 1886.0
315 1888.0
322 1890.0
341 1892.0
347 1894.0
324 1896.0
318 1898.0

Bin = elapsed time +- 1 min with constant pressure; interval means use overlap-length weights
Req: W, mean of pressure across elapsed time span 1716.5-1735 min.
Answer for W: 272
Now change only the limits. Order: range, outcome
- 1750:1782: 311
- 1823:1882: 303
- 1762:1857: 316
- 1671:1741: 258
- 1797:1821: 315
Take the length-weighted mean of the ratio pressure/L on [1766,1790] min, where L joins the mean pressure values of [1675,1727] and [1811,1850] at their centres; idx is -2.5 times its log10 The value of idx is -0.17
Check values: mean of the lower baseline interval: 251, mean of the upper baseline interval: 300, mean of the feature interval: 329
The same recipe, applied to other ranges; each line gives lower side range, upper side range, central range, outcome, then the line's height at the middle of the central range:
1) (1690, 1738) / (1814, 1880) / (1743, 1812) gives -0.14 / 280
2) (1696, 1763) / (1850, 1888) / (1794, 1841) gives -0.05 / 296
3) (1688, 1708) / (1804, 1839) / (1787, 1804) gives -0.18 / 290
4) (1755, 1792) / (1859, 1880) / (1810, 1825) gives 0.05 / 313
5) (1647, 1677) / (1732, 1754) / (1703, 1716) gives 0.03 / 269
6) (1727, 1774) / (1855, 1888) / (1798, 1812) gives -0.08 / 302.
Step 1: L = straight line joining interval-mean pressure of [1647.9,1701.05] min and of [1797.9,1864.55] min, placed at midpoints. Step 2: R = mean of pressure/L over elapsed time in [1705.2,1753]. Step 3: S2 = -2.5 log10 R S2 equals -0.06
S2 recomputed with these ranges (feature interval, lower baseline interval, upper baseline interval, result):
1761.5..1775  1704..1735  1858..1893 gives -0.13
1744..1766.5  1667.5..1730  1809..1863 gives -0.09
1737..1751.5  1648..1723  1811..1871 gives -0.11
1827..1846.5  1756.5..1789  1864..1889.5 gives 0.06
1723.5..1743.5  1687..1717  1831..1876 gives -0.09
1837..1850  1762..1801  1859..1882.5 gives 0.04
